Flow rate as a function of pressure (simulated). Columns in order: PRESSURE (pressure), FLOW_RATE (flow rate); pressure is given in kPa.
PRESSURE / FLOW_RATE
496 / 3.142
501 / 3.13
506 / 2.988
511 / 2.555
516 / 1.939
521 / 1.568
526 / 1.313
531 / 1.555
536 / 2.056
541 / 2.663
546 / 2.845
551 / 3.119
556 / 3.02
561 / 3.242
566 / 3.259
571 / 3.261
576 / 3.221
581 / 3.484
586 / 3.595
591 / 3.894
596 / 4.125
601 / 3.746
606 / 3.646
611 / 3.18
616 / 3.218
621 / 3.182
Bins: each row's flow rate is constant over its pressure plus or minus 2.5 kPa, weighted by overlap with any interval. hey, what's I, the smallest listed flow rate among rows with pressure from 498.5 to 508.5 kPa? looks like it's 2.988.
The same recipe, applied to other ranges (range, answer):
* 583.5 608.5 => 3.595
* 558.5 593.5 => 3.221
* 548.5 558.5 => 3.02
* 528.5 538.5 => 1.555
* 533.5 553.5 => 2.056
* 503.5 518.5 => 1.939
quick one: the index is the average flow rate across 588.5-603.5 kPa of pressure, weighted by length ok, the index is 3.92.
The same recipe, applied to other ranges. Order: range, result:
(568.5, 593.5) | 3.49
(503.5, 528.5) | 2.07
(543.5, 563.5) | 3.06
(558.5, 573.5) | 3.25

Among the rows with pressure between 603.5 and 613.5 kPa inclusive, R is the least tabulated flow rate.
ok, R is 3.18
